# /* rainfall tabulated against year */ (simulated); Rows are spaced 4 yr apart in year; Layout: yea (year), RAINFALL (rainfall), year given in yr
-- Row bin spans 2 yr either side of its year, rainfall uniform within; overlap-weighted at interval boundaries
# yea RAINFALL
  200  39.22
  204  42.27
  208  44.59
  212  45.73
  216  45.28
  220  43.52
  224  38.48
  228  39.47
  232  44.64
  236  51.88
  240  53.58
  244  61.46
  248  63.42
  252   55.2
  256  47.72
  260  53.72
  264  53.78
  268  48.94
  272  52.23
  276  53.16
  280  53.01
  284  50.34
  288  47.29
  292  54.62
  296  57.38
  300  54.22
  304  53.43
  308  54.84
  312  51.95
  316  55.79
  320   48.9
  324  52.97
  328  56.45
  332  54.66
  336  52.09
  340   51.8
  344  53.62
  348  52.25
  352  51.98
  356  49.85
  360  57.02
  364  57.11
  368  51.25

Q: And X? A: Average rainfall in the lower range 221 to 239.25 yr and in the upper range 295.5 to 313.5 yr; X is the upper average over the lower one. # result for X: 1.22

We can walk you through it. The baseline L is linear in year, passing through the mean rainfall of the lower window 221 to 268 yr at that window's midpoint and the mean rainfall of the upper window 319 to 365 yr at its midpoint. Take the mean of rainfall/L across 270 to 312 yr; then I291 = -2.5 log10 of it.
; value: -0.020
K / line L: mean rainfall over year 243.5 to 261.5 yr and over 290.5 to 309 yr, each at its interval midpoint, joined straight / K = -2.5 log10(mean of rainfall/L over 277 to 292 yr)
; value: 0.09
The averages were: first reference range 55.9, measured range 51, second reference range 54.9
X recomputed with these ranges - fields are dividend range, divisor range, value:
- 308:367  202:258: 1.10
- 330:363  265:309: 1.01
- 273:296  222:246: 1.08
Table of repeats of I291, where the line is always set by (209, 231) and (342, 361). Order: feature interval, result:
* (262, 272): -0.12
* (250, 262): -0.15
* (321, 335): -0.07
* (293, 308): -0.13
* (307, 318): -0.09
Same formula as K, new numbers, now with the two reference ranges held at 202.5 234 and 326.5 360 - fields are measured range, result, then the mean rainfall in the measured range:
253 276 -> -0.11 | 51.6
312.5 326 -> -0.03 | 52.5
